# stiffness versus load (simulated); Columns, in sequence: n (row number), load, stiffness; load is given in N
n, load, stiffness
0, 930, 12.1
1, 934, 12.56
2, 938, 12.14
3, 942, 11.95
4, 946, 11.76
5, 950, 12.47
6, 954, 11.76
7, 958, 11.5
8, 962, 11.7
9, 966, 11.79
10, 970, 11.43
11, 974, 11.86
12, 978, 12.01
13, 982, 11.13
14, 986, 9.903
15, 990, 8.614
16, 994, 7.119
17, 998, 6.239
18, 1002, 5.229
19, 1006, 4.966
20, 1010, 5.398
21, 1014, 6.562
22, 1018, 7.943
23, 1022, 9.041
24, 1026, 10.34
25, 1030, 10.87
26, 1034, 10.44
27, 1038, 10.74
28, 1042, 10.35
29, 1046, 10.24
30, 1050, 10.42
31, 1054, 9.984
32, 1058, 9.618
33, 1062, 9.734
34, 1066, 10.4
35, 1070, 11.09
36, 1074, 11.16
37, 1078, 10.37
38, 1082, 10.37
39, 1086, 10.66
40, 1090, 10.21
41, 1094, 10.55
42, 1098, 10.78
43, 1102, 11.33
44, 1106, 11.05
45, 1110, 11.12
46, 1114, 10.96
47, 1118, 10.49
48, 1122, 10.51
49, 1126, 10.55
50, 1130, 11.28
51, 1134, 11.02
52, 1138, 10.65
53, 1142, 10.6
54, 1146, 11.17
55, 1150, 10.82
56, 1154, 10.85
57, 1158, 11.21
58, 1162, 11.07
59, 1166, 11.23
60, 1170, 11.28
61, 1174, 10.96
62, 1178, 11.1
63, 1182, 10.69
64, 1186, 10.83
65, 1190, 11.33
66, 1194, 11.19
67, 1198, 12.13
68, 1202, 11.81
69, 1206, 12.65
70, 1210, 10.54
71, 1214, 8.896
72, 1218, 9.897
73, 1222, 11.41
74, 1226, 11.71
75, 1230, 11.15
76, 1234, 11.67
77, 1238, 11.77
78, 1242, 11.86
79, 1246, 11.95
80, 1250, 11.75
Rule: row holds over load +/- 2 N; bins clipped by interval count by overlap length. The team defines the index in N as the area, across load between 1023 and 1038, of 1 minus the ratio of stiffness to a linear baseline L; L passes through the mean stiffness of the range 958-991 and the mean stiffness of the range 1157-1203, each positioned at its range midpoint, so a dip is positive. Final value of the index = 0.9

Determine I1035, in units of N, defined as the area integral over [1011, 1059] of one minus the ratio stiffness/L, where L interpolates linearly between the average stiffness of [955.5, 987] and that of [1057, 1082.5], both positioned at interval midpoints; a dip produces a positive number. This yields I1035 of 5.13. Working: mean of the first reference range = 11.5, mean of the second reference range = 10.4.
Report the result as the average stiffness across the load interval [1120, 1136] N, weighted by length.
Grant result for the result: 10.8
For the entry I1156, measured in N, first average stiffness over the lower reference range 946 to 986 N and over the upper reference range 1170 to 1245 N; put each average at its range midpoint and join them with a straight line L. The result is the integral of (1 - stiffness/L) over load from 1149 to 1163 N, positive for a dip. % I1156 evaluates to 0.4 N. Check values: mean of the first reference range 11.6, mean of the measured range 11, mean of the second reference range 11.2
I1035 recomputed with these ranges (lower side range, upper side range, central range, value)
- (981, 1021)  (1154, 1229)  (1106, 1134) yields -3.46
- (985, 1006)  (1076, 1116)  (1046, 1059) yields -1.32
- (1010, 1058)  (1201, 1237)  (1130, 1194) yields -2.41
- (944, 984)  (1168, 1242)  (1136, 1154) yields 0.81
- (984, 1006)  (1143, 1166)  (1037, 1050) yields -3.20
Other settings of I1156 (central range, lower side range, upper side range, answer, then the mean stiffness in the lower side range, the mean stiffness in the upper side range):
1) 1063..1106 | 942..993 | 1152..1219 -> 1.8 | 11.3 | 11.1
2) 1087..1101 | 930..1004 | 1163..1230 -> 0.4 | 10.7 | 11.1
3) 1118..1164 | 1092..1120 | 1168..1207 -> 1.0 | 10.9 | 11.4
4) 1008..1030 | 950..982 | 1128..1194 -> 6.5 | 11.7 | 11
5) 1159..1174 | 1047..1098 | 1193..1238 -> -0.3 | 10.4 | 11.2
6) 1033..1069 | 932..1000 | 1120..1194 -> 2.4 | 10.9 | 11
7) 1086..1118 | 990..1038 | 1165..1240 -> -4.9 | 7.82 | 11.2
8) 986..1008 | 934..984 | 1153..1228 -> 9.3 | 11.8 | 11.1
